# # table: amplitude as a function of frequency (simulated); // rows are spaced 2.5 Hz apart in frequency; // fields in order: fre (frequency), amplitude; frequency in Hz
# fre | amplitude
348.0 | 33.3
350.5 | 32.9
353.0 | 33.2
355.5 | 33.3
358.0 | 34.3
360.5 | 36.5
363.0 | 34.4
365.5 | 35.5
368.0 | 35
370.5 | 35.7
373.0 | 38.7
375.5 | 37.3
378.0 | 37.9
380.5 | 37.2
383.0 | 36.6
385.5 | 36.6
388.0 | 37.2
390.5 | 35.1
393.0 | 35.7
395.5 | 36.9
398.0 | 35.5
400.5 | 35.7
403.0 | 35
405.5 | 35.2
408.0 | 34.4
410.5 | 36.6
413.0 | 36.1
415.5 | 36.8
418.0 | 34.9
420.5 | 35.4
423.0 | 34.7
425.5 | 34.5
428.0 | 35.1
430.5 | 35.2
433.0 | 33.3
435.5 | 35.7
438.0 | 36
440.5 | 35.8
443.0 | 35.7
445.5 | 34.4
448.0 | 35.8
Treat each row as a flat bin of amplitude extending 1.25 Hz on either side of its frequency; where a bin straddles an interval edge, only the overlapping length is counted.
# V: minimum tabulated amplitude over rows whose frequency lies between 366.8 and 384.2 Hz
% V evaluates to 35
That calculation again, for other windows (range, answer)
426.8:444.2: 33.3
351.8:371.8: 33.2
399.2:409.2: 34.4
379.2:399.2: 35.1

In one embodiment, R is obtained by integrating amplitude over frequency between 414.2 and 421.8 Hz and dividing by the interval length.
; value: 35.7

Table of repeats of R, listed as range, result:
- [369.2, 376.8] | 37.2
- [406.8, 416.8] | 36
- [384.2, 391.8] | 36.3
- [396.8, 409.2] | 35.2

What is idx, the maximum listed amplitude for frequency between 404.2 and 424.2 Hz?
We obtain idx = 36.8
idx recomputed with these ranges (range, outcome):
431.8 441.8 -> 36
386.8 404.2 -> 37.2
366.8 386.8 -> 38.7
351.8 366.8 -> 36.5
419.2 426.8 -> 35.4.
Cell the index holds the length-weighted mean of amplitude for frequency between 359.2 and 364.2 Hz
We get 35.4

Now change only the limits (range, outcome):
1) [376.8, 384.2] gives 37.2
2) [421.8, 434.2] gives 34.6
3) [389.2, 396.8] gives 35.9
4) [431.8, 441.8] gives 35.2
